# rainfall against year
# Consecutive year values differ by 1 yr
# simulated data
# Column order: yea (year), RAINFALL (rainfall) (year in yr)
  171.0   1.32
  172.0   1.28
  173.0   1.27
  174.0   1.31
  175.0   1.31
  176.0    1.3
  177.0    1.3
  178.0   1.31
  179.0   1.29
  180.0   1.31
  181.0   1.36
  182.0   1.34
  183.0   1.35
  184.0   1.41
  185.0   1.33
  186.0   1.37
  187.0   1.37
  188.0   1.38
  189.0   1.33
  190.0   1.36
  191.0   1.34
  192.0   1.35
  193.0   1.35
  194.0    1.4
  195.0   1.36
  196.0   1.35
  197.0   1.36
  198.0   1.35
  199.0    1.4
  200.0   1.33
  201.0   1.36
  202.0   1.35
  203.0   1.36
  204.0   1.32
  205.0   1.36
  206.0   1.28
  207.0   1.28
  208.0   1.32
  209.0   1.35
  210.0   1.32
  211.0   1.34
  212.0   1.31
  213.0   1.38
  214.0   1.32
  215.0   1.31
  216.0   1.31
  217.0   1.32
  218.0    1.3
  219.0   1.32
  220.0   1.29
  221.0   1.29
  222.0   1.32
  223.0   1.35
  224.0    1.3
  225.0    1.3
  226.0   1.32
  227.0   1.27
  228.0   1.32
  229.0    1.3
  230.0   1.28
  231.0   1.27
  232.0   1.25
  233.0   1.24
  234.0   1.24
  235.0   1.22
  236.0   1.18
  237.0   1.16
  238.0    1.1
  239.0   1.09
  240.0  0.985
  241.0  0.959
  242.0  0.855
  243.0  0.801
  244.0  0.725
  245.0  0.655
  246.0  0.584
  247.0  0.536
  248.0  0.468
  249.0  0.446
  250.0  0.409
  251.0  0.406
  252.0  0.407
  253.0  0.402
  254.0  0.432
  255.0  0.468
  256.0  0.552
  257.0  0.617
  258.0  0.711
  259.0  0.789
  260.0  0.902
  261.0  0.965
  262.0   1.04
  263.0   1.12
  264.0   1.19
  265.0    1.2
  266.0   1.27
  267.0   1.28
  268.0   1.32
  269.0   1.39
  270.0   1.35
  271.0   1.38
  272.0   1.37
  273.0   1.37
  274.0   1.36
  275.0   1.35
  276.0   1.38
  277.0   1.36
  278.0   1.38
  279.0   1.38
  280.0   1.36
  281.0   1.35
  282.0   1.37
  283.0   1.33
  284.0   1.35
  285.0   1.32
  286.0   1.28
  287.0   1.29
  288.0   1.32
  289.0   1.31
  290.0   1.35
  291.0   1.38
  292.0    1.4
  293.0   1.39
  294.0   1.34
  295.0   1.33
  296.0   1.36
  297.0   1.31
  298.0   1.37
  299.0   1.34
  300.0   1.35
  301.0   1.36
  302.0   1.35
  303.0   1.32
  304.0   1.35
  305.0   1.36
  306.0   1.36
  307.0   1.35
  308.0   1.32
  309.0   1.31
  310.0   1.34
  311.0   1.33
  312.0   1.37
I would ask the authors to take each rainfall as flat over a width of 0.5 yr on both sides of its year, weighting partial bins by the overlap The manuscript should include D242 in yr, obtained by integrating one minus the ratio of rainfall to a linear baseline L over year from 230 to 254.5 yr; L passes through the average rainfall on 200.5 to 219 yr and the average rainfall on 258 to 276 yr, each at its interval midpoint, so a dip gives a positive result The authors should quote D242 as 8.3 yr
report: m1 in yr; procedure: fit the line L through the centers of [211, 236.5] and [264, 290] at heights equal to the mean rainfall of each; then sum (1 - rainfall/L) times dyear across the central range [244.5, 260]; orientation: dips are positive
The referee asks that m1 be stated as 9.17 yr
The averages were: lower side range 1.29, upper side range 1.33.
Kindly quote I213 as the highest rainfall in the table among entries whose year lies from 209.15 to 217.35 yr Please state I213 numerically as 1.38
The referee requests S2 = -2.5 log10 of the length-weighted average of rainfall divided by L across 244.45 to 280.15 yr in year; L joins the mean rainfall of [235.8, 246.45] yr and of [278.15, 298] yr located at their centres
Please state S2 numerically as 0.19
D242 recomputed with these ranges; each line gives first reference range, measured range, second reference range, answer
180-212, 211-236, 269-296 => 1.00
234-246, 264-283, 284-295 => -1.90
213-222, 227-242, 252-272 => 0.05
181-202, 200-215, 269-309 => 0.29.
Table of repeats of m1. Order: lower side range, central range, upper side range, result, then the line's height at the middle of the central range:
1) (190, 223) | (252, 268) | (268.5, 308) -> 5.7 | 1.35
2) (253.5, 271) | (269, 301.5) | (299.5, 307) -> -4.6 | 1.19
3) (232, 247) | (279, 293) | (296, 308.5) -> -1.0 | 1.25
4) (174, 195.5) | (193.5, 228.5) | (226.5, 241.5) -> -1.9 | 1.26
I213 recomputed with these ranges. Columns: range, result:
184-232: 1.41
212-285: 1.39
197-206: 1.4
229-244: 1.3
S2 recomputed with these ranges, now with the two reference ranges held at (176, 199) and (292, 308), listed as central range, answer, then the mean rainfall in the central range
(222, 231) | 0.04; 1.3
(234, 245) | 0.32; 1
